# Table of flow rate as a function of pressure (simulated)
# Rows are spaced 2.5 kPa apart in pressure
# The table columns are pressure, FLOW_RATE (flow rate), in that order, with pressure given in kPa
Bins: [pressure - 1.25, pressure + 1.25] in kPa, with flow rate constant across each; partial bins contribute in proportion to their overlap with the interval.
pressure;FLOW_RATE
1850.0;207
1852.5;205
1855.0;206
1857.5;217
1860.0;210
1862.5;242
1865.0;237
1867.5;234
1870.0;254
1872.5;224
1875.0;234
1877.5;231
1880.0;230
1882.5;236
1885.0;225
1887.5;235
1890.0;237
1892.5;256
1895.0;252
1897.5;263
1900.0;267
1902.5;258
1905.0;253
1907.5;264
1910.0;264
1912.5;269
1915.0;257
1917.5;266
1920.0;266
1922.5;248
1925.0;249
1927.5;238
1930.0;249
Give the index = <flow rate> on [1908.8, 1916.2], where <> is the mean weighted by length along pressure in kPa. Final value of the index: 263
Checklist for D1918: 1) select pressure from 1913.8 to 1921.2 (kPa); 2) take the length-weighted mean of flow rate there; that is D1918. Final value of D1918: 263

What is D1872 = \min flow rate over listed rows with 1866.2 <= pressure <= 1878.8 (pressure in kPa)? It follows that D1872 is 224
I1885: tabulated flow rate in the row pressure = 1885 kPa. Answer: 225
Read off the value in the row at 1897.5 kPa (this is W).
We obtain 263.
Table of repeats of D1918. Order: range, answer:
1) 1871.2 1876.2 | 229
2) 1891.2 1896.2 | 254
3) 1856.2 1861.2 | 213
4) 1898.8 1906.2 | 259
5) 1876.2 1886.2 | 231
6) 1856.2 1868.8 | 228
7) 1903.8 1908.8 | 259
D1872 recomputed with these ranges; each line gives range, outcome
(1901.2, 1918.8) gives 253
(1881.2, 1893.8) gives 225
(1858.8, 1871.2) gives 210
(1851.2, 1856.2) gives 205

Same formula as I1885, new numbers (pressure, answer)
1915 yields 257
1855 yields 206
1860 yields 210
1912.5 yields 269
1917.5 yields 266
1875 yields 234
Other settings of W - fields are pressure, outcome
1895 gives 252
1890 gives 237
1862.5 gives 242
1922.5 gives 248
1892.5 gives 256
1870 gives 254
